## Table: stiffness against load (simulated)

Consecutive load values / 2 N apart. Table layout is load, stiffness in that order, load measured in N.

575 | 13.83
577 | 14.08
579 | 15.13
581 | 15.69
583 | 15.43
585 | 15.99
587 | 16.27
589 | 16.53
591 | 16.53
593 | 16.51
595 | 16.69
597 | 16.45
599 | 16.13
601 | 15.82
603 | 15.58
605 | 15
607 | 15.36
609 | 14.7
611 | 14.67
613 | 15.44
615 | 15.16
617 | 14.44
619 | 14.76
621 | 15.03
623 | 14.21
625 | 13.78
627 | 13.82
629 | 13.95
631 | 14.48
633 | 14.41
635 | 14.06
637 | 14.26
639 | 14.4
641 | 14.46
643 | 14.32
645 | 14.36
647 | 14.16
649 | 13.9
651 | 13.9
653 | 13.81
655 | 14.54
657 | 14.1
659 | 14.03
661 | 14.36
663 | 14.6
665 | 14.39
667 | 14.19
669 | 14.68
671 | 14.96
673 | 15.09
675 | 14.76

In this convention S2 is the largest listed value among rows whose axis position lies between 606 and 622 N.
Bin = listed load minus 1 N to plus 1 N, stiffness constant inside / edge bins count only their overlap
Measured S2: 15.44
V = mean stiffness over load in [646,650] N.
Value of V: 14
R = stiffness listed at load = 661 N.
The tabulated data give 14.36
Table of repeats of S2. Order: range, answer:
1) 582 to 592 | 16.53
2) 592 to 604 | 16.69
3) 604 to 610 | 15.36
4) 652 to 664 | 14.6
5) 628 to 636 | 14.48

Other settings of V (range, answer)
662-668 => 14.4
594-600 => 16.4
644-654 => 14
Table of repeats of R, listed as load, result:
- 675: 14.76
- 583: 15.43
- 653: 13.81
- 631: 14.48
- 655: 14.54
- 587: 16.27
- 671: 14.96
